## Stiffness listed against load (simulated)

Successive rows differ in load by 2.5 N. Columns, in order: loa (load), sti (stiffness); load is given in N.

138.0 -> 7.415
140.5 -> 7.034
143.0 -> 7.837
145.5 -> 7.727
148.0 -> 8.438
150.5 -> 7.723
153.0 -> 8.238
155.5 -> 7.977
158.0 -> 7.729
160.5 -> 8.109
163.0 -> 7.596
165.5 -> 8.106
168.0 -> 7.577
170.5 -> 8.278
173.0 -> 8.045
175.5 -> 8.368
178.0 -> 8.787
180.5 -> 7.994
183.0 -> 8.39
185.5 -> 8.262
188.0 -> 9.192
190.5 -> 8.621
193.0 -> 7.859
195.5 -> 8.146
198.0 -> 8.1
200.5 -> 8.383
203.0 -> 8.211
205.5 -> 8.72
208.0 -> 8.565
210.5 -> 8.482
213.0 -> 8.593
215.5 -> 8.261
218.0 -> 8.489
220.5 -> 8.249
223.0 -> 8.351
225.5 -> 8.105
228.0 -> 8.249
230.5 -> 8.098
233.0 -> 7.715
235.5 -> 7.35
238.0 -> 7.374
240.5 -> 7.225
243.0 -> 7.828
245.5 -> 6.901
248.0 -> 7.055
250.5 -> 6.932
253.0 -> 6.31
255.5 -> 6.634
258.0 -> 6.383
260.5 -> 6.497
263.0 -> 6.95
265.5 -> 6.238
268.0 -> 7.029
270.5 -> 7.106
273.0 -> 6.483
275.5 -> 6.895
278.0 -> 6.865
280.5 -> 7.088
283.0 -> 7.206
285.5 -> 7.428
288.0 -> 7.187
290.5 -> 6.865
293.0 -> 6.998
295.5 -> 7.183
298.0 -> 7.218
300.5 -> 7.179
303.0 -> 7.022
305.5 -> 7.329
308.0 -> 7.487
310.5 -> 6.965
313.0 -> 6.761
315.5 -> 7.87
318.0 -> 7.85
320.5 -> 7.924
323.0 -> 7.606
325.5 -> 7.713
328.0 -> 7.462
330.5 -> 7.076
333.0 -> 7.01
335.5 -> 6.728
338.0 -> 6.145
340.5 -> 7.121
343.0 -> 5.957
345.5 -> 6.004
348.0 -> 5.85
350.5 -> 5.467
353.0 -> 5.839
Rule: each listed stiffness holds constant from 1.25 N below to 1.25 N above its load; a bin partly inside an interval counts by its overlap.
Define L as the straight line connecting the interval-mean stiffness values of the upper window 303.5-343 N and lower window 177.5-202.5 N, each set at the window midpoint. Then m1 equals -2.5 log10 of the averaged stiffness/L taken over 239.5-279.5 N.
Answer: 0.14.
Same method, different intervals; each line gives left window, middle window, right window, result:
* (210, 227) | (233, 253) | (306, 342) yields 0.127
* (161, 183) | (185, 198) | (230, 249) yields -0.064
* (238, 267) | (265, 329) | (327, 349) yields -0.077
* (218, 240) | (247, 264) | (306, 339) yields 0.164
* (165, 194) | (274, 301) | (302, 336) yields 0.071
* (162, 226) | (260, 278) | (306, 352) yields 0.119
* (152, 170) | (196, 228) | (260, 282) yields -0.133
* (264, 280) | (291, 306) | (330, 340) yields -0.057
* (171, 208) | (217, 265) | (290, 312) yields 0.062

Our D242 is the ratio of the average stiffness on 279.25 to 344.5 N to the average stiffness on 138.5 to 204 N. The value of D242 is 0.9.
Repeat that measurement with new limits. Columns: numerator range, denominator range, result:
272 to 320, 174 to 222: 0.85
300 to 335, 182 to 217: 0.88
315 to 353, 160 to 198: 0.84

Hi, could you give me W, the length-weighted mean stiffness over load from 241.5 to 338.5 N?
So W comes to 7.07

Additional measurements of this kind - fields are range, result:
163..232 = 8.3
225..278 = 7.09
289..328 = 7.33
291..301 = 7.12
